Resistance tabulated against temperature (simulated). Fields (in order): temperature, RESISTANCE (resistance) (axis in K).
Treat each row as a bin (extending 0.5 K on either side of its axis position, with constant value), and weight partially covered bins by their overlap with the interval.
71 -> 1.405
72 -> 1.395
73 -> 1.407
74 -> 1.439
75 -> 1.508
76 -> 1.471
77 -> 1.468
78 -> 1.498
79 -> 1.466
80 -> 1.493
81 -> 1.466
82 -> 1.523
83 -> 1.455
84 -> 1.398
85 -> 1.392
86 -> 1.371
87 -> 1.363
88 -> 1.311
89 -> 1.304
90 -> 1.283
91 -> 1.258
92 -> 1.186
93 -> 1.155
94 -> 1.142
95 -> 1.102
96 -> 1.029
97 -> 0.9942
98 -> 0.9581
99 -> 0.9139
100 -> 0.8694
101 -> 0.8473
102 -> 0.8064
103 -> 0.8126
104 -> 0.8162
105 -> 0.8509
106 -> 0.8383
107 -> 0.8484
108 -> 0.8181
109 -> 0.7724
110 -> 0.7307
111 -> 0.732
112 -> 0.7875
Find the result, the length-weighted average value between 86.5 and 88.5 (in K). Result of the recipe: 1.34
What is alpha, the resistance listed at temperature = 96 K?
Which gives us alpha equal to 1.029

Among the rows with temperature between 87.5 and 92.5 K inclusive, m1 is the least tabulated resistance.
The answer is 1.186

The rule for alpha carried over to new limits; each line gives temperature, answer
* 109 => 0.7724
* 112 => 0.7875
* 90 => 1.283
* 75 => 1.508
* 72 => 1.395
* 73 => 1.407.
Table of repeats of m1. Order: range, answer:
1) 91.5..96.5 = 1.029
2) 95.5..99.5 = 0.9139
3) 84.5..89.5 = 1.304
